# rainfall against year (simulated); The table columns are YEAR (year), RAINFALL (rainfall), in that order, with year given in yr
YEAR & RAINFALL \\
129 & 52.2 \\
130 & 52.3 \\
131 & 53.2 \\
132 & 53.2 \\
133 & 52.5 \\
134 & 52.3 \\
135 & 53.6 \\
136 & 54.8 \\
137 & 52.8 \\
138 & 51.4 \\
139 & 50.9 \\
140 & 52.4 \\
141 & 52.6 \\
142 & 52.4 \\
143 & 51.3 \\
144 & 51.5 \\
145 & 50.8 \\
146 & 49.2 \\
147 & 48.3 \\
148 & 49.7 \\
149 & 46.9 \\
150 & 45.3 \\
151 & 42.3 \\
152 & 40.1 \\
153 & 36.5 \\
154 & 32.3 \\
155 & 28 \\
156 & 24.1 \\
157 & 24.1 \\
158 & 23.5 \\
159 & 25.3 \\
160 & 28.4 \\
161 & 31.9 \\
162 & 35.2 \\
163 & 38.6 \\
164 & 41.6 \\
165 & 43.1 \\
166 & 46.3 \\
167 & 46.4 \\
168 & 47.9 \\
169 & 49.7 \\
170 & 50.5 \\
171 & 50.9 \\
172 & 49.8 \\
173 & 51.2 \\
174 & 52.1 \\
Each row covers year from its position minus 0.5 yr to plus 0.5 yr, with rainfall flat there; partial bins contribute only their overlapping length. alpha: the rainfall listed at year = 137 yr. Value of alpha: 52.8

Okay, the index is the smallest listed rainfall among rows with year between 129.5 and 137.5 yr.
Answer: 52.3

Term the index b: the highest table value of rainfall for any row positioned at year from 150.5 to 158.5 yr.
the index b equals 42.3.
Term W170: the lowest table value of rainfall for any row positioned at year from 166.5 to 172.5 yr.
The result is 46.4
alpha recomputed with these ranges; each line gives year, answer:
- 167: 46.4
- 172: 49.8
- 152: 40.1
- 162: 35.2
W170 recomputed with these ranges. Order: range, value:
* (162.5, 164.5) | 38.6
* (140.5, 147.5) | 48.3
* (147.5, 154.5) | 32.3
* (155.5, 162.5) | 23.5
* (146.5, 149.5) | 46.9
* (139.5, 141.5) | 52.4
